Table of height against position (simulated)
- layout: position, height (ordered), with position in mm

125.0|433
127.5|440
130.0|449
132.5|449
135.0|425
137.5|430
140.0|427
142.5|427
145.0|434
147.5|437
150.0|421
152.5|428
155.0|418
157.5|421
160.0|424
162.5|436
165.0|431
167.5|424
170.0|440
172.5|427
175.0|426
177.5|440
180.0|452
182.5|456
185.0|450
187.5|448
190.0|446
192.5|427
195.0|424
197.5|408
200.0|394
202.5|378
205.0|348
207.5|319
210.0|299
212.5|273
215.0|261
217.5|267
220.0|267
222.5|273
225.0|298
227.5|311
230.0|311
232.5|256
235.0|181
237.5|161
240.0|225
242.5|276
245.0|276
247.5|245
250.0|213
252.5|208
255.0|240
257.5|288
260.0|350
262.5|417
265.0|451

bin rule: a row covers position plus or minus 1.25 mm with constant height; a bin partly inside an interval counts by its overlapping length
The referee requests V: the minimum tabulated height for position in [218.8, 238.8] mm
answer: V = 161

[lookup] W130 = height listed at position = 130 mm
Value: 449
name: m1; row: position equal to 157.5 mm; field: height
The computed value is 421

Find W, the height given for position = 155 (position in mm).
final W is 418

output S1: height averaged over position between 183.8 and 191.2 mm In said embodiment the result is 448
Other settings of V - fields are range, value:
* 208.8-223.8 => 261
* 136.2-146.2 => 427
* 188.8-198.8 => 408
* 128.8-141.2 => 425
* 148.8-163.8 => 418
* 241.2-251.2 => 213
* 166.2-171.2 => 424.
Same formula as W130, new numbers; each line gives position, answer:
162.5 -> 436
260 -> 350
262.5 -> 417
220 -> 267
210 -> 299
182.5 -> 456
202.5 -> 378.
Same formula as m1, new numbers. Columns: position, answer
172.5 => 427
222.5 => 273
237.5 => 161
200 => 394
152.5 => 428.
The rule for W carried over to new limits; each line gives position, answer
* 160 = 424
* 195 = 424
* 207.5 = 319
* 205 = 348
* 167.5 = 424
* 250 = 213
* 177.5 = 440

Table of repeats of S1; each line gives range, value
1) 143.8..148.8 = 435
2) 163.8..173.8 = 430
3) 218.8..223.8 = 270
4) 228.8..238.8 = 227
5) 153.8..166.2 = 426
